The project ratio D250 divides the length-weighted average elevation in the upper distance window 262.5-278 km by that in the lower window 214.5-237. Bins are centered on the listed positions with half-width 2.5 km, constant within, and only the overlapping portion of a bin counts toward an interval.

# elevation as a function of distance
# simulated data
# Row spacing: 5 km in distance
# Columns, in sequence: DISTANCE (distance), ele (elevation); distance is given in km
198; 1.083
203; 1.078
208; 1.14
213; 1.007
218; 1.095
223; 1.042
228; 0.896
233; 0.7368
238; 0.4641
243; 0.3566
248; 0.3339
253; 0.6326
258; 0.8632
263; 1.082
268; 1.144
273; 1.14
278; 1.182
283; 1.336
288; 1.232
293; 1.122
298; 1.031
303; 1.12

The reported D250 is 1.2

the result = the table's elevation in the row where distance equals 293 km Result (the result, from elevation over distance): 1.122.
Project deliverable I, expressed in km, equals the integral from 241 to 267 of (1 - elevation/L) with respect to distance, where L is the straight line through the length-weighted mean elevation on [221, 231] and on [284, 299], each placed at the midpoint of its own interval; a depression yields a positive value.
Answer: 9.0 km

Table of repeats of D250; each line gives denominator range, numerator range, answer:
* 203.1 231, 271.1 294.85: 1.17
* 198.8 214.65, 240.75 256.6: 0.44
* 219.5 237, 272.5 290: 1.42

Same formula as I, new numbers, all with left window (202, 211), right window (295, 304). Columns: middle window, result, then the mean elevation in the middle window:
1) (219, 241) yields 6.1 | 0.796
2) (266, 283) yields -1.6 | 1.18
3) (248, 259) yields 4.6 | 0.638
